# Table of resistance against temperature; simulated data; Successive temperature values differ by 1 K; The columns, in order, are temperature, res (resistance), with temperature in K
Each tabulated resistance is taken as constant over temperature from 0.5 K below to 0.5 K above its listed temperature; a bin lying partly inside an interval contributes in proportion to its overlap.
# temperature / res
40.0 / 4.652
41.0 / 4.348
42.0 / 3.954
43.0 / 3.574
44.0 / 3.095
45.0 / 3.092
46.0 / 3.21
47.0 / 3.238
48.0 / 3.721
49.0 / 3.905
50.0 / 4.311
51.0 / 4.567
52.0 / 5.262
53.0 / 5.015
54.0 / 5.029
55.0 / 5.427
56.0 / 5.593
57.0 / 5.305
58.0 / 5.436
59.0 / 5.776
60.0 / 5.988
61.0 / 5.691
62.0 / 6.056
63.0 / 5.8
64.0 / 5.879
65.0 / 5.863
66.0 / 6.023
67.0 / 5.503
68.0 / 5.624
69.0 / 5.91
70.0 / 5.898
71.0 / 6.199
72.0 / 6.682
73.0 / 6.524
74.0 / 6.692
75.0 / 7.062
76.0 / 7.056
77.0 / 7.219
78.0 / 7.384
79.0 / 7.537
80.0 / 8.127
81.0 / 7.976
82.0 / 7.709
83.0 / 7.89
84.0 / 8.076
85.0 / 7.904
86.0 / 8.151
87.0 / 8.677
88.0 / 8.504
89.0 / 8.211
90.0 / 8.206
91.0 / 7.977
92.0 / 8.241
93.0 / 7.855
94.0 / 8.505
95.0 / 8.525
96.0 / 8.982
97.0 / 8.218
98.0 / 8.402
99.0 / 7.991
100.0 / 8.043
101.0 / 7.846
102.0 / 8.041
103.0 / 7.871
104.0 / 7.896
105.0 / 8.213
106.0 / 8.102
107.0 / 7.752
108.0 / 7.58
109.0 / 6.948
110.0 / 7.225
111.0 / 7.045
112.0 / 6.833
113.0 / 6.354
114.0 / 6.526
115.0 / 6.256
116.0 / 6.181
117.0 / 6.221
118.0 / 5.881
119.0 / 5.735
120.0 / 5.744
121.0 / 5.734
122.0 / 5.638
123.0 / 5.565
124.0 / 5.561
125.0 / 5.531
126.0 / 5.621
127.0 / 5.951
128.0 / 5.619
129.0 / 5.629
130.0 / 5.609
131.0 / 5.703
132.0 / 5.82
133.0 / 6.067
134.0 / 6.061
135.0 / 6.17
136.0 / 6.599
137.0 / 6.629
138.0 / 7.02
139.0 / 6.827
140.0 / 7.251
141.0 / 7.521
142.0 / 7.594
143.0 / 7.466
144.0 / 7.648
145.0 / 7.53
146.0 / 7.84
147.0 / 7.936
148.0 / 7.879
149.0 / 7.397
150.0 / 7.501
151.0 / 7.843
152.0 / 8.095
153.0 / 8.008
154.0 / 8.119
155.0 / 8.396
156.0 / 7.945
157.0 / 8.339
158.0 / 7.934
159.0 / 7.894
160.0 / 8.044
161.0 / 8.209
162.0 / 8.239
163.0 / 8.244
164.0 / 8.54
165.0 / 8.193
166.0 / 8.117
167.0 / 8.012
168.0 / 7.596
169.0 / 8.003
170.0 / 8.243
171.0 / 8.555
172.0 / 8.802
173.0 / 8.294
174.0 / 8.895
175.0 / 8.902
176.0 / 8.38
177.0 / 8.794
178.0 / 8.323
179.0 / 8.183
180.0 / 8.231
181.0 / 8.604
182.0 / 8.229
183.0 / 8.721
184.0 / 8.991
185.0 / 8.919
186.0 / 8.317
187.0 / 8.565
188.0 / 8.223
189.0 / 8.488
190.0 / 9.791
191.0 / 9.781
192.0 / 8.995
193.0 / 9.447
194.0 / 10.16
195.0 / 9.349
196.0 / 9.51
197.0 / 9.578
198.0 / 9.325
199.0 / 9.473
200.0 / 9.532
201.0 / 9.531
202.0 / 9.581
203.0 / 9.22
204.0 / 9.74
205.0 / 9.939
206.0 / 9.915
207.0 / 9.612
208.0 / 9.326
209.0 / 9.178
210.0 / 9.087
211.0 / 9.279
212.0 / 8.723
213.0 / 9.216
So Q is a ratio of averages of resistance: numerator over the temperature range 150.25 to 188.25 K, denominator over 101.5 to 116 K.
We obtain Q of 1.14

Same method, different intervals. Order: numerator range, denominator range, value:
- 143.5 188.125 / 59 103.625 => 1.12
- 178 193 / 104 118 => 1.25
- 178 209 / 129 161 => 1.26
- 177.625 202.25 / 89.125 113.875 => 1.15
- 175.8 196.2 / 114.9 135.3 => 1.52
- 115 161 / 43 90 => 1.12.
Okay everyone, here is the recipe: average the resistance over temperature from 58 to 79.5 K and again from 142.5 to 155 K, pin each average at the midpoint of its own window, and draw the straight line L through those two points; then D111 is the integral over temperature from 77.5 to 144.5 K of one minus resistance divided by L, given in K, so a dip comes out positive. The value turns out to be -1.04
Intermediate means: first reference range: 6.28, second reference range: 7.8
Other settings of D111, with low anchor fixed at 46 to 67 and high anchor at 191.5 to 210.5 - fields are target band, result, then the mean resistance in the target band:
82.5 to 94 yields -3.9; 8.17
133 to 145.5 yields 1.1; 6.99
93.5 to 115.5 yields -3.7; 7.69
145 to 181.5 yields 0.8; 8.17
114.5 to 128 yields 2.4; 5.81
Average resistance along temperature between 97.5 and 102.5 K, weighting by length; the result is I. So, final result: 8.06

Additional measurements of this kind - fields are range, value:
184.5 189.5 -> 8.5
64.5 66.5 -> 5.94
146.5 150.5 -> 7.68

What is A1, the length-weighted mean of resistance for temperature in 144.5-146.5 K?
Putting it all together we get 7.69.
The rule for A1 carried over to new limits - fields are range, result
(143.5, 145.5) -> 7.59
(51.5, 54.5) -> 5.1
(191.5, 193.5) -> 9.22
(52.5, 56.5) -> 5.27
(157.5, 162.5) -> 8.06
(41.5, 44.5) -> 3.54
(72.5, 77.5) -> 6.91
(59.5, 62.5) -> 5.91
